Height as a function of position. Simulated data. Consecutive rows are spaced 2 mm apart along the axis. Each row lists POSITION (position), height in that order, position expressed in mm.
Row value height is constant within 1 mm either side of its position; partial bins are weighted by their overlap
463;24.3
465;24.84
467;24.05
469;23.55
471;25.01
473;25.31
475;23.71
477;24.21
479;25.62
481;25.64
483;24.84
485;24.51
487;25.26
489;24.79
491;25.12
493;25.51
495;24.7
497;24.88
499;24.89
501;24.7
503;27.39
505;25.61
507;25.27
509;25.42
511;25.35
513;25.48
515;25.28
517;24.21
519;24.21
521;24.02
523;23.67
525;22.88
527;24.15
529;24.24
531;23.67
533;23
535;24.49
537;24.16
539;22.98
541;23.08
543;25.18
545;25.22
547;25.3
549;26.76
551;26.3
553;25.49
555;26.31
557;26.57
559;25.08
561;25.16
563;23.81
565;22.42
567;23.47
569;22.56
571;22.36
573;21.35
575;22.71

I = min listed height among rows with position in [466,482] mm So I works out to 23.55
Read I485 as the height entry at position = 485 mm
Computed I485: 24.51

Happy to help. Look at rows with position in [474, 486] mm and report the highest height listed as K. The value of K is 25.64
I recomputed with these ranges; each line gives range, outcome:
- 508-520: 24.21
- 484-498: 24.51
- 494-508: 24.7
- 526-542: 22.98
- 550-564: 23.81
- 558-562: 25.08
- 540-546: 23.08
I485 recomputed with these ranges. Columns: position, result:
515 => 25.28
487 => 25.26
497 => 24.88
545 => 25.22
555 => 26.31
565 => 22.42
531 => 23.67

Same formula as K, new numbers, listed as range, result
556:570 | 26.57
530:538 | 24.49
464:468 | 24.84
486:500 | 25.51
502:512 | 27.39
